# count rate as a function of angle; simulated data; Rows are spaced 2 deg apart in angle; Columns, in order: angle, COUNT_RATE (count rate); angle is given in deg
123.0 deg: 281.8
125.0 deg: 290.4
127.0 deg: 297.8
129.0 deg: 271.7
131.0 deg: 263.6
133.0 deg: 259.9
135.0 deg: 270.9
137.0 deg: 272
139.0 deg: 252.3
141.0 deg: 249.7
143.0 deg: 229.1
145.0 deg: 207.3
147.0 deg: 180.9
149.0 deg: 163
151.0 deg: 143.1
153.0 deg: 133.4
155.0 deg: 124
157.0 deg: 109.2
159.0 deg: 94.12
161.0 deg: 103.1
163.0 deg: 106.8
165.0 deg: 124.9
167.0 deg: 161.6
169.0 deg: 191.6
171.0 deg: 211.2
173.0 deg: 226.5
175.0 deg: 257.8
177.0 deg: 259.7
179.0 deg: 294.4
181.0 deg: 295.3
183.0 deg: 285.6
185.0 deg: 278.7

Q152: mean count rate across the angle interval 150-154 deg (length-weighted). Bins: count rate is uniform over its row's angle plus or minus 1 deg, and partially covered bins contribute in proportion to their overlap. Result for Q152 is 138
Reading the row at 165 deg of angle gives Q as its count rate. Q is 124.9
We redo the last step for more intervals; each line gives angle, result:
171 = 211.2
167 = 161.6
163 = 106.8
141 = 249.7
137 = 272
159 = 94.12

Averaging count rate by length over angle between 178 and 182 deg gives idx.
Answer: 295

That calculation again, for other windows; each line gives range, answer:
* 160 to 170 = 138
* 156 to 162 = 102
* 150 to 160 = 121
